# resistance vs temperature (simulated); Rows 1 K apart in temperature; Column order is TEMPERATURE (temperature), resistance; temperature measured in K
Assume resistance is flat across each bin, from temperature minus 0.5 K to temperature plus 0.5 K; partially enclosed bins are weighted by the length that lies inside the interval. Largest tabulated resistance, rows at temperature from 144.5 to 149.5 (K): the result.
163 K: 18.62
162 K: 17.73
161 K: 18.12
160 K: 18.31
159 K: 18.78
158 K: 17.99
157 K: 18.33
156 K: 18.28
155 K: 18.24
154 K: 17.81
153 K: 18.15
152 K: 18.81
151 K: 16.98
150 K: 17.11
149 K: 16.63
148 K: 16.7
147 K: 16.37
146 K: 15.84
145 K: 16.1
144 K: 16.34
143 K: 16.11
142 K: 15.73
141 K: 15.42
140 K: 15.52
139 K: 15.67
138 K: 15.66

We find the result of 16.7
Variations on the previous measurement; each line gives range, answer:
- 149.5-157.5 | 18.81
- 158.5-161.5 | 18.78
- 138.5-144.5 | 16.34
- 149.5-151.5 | 17.11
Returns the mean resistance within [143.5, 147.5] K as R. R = 16.2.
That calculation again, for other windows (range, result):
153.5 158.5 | 18.1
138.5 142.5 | 15.6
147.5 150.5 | 16.8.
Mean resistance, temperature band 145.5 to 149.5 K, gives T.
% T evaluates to 16.4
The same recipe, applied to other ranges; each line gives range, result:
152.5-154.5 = 18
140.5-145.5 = 15.9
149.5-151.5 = 17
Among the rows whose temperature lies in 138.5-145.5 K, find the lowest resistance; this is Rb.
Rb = 15.42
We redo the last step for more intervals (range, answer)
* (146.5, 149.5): 16.37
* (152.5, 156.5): 17.81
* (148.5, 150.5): 16.63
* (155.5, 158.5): 17.99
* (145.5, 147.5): 15.84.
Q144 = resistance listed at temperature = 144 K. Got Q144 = 16.34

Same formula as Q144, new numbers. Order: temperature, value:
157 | 18.33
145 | 16.1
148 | 16.7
